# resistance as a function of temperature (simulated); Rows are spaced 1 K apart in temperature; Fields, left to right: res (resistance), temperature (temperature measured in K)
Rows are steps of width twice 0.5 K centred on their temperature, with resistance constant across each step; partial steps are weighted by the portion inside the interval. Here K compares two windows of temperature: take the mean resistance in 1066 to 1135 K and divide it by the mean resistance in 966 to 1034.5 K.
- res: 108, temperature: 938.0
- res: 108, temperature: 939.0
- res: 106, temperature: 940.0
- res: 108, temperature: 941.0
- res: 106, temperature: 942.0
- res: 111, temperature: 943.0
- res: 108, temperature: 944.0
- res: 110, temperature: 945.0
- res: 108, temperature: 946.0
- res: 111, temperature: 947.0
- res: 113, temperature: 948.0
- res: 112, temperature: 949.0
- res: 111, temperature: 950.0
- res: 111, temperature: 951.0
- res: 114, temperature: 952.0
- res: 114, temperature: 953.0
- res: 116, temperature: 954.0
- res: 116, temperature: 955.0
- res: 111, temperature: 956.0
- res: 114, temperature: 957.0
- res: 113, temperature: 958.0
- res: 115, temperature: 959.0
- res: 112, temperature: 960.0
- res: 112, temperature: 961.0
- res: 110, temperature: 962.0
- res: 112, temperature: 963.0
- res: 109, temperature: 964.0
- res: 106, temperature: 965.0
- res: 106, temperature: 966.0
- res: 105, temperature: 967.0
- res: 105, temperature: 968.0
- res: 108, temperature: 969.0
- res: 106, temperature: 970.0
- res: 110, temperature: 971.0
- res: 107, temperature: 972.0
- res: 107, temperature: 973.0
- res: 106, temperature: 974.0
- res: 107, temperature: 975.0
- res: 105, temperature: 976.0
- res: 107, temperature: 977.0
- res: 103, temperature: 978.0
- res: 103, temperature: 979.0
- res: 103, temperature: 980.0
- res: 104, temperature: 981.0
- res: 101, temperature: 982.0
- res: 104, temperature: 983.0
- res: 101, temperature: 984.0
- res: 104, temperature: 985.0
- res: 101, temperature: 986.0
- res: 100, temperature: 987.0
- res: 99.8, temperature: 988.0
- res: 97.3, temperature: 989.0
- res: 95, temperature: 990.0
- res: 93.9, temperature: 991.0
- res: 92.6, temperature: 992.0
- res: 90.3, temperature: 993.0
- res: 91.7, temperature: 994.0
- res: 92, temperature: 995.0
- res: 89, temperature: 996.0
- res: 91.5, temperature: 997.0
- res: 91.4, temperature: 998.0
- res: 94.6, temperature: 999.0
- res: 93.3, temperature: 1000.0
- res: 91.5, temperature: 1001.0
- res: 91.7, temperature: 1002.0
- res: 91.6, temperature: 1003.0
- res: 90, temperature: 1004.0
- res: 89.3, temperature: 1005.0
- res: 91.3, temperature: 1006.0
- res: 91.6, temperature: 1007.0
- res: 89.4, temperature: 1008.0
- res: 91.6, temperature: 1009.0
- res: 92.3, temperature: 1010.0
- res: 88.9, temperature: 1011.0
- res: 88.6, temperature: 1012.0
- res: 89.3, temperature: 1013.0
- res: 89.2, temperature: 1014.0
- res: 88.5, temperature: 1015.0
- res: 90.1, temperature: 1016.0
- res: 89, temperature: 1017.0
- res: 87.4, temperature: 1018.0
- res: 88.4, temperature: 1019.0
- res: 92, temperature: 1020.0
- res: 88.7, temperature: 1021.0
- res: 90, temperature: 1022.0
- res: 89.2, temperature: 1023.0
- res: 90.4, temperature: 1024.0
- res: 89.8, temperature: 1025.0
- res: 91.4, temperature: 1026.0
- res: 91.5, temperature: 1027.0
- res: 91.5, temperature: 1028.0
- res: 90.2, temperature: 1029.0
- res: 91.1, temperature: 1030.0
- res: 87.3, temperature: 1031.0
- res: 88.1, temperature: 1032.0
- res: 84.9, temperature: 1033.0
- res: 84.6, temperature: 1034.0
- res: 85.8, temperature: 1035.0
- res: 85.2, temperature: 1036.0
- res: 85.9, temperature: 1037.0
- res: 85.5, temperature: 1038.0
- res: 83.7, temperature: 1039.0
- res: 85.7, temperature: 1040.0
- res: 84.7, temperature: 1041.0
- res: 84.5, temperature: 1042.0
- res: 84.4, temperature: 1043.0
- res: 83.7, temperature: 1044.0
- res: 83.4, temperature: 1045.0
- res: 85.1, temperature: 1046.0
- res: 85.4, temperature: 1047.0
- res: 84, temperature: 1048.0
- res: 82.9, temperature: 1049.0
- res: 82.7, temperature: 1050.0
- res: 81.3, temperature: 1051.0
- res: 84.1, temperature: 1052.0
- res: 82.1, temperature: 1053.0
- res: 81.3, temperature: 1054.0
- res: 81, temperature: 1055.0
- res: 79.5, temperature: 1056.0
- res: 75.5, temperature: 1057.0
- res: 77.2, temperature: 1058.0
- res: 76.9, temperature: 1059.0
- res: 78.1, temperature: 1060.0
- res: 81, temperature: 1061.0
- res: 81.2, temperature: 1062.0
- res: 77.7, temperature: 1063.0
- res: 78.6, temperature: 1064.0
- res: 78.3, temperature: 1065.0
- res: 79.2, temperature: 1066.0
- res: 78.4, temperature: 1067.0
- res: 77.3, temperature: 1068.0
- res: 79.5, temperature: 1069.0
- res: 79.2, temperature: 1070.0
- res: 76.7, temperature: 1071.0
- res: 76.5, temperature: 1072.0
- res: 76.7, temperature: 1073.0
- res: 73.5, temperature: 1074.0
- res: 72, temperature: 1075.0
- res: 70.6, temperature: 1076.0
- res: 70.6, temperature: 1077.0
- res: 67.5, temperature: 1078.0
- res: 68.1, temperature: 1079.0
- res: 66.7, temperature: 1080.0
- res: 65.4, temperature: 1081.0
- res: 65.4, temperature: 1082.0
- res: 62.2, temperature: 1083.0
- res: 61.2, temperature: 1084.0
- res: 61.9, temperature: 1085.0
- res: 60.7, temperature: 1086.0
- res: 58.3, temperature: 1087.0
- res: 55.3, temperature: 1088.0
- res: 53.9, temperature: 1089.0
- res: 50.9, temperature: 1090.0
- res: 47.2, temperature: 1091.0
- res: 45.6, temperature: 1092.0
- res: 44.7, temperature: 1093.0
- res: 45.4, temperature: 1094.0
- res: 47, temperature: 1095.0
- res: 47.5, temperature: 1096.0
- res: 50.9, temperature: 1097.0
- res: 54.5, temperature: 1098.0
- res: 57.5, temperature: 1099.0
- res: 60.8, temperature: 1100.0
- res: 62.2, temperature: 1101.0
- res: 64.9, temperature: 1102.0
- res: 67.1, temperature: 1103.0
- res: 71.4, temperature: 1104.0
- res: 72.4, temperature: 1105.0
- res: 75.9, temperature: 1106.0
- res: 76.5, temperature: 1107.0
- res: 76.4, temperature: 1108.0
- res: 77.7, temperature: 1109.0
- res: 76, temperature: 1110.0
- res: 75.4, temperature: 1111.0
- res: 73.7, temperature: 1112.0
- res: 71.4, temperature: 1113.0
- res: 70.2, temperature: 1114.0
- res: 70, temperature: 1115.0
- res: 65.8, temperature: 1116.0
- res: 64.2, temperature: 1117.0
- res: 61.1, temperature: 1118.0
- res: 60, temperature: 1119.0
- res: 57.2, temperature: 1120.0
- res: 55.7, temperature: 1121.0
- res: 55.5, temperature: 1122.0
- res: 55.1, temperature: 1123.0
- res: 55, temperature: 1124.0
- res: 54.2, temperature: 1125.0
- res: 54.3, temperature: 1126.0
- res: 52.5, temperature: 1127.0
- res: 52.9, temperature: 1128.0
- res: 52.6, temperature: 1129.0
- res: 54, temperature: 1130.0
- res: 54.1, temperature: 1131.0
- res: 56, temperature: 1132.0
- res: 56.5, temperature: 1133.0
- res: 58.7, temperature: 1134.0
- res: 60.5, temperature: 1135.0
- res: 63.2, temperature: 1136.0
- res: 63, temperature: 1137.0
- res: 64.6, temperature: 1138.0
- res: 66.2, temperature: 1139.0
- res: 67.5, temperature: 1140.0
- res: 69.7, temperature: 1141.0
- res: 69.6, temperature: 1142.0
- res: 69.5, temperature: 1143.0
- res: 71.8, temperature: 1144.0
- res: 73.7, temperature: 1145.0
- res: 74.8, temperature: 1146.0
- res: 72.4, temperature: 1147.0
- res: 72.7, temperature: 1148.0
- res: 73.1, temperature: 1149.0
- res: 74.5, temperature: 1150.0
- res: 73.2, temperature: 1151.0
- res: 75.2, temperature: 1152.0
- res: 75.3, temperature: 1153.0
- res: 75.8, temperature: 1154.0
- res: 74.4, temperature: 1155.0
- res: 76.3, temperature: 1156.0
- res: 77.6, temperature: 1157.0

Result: 0.66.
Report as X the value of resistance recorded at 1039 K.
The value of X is 83.7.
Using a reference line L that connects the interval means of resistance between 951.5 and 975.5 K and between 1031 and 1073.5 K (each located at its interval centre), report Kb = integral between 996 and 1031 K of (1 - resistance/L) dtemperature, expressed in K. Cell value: 1.3 K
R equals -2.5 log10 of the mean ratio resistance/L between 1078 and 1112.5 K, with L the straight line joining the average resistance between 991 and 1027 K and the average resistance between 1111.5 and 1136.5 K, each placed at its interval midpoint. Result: 0.08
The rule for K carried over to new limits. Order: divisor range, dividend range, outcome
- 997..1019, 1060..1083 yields 0.82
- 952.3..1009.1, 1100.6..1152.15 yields 0.64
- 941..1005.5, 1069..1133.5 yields 0.60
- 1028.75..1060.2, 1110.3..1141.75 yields 0.73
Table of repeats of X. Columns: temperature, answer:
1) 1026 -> 91.4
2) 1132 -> 56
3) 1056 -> 79.5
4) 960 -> 112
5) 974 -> 106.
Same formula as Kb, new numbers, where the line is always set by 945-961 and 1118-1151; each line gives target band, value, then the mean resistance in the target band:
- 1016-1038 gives 0.8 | 88.6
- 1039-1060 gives 0.9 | 82.2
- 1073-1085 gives 1.6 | 67.7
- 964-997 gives 1.1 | 102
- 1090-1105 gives 3.6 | 55.2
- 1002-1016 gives 1.0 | 90.2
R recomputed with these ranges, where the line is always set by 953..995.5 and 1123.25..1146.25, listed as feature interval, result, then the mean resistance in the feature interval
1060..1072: 0.02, 78.7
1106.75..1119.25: -0.05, 70.7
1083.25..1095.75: 0.36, 52.8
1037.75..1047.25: 0.02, 84.6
